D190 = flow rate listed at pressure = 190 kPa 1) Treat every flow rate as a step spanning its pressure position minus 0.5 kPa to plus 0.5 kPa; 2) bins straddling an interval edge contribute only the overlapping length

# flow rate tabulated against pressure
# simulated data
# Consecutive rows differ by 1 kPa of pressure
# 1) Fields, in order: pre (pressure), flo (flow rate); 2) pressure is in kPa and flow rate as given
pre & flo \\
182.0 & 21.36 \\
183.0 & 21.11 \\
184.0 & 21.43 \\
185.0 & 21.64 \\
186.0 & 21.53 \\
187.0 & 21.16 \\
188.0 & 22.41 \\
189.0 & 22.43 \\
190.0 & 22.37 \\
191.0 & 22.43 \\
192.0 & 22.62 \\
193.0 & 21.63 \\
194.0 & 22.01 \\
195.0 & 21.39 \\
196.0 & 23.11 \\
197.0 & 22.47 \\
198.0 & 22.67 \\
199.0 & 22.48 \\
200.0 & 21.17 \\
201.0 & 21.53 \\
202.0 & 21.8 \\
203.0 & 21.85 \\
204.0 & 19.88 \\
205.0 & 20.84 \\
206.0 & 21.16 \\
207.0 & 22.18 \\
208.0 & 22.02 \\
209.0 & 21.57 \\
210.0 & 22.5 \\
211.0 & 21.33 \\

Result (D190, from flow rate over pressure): 22.37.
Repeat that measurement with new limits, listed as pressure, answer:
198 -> 22.67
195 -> 21.39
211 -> 21.33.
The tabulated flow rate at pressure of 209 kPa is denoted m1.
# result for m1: 21.57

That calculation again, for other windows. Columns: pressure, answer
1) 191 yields 22.43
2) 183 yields 21.11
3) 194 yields 22.01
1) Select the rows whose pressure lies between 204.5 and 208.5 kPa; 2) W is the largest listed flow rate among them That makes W 22.18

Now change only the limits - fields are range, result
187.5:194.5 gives 22.62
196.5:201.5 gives 22.67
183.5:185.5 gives 21.64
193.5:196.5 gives 23.11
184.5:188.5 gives 22.41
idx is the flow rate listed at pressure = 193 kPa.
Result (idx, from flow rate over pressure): 21.63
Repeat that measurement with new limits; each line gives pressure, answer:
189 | 22.43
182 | 21.36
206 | 21.16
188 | 22.41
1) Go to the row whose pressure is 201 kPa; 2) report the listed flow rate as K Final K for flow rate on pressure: 21.53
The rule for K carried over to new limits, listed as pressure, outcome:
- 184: 21.43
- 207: 22.18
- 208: 22.02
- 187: 21.16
